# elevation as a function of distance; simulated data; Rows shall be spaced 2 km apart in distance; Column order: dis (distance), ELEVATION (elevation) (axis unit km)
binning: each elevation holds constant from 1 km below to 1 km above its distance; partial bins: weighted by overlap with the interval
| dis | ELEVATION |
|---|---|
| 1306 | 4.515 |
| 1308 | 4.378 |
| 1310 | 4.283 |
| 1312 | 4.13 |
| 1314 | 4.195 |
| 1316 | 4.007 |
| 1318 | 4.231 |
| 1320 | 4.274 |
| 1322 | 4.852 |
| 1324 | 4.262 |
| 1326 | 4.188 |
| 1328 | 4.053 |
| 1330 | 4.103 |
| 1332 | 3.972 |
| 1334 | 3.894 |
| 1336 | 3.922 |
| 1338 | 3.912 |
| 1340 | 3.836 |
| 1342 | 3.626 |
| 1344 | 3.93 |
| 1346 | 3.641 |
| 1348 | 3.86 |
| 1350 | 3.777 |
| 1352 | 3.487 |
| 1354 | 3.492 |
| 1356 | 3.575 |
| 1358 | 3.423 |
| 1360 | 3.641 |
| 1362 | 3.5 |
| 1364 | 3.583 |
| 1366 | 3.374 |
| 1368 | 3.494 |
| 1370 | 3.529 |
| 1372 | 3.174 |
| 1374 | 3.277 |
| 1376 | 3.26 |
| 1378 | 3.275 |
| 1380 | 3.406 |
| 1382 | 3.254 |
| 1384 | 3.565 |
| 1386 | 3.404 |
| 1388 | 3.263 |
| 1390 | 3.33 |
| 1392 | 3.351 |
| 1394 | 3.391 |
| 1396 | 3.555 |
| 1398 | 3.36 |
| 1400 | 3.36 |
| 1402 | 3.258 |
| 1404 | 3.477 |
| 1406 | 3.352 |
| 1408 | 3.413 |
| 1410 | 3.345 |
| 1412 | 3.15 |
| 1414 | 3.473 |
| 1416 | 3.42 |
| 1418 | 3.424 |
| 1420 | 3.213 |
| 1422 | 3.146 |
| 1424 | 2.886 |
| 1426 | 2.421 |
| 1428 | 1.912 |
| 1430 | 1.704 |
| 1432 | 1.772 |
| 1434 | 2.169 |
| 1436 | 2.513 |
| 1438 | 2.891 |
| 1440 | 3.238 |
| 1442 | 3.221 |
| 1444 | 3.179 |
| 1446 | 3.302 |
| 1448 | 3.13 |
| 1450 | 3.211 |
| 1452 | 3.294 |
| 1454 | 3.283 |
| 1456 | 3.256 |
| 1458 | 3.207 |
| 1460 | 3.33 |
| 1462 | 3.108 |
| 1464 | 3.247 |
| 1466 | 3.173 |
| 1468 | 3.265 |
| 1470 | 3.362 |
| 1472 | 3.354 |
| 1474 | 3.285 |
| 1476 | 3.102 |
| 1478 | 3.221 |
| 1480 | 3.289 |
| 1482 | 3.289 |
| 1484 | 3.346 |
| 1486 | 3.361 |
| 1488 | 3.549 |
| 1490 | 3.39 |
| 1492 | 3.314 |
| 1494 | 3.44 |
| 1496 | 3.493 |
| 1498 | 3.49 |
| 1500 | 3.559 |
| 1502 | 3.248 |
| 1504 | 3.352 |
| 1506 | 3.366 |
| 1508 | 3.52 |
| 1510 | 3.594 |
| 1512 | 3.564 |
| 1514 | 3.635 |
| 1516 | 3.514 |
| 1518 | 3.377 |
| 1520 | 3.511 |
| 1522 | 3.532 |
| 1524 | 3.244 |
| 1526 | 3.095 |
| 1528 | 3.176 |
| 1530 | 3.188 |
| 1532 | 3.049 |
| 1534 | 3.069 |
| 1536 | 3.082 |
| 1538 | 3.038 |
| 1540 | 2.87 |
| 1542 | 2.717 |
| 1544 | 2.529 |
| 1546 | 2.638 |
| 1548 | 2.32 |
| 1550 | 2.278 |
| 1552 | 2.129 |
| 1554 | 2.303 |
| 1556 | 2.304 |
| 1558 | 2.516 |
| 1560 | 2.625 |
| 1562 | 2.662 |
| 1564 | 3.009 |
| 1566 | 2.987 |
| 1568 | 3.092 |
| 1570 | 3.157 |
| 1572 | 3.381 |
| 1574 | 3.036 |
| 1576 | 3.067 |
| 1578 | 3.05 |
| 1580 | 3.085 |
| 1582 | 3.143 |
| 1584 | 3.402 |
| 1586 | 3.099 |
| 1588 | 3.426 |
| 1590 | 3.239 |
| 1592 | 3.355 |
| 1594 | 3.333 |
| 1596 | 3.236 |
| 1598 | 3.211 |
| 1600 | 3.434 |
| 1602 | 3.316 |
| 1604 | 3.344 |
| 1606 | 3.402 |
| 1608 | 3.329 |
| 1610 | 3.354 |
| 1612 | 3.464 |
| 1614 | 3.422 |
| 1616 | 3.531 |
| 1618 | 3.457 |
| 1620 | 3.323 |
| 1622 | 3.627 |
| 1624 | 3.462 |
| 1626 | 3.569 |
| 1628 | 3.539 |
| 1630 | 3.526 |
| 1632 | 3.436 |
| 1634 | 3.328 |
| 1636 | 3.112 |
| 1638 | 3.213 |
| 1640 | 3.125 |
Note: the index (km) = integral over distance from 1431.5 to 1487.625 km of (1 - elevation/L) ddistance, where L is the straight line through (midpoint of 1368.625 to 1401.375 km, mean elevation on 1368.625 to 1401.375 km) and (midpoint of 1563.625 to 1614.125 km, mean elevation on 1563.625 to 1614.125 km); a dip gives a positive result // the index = 3.0 km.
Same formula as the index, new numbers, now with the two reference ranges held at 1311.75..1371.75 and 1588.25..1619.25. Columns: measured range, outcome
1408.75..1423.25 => 1.58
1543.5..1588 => 7.83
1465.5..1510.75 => 2.68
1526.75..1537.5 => 1.19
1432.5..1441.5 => 2.43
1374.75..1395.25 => 2.26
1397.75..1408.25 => 1.03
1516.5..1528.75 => 0.63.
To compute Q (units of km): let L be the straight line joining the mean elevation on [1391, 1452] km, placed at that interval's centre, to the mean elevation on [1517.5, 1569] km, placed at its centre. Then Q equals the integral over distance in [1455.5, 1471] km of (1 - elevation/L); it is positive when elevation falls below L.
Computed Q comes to -1.4 km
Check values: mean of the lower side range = 3.05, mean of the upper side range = 2.85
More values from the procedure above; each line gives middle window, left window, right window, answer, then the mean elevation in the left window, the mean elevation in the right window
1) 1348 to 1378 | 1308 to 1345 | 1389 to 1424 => 2.22 km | 4.1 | 3.34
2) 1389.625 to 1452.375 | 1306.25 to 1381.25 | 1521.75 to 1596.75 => 8.11 km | 3.81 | 2.95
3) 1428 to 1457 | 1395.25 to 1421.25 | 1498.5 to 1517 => 4.87 km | 3.37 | 3.48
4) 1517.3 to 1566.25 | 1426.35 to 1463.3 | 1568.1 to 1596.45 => 4.12 km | 2.87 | 3.21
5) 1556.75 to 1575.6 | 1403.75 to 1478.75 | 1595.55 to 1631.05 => 2.20 km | 3.06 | 3.42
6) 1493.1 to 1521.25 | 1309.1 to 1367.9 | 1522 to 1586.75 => -3.30 km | 3.89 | 2.89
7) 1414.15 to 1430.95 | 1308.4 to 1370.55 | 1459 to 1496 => 3.49 km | 3.88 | 3.31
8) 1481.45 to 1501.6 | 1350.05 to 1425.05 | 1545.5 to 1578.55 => -2.86 km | 3.38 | 2.74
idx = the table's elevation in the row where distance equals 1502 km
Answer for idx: 3.248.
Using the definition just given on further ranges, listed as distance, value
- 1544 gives 2.529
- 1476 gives 3.102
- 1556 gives 2.304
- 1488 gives 3.549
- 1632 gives 3.436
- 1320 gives 4.274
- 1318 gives 4.231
